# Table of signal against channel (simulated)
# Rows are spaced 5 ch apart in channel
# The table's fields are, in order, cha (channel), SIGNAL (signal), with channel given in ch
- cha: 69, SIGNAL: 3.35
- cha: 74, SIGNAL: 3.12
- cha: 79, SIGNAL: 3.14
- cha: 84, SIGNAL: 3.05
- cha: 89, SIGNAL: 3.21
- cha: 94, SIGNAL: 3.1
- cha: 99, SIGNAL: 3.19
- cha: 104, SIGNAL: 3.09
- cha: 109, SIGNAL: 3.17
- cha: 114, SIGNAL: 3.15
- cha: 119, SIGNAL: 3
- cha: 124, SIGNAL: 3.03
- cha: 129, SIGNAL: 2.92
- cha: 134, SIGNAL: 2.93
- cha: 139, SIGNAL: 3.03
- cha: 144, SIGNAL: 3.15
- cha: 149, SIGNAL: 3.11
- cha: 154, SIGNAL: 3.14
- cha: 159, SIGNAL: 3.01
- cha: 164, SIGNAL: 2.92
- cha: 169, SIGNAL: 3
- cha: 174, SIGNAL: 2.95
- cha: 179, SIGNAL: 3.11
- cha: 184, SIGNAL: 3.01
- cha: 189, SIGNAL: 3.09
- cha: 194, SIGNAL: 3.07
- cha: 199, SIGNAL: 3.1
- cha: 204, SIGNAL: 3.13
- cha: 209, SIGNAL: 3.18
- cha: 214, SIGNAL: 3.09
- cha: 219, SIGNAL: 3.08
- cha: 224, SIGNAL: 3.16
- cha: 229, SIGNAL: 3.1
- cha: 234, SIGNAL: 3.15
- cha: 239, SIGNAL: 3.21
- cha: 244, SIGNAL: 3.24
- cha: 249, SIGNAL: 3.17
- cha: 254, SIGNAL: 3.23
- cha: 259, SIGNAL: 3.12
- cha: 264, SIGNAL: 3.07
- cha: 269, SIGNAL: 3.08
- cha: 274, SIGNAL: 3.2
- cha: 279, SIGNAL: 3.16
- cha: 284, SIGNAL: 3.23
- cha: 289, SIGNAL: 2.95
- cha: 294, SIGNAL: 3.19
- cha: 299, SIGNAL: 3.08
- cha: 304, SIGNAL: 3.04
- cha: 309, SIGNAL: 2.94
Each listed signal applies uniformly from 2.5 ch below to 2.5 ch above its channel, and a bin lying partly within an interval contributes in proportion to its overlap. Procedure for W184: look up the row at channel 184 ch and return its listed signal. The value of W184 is 3.01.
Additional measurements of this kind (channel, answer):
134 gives 2.93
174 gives 2.95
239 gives 3.21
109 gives 3.17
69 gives 3.35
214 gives 3.09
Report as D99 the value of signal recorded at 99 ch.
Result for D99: 3.19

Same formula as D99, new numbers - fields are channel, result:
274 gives 3.2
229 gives 3.1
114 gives 3.15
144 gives 3.15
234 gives 3.15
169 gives 3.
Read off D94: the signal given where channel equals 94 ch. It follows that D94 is 3.1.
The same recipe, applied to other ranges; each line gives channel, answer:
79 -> 3.14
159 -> 3.01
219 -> 3.08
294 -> 3.19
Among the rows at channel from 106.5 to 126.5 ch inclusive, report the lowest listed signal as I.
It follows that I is 3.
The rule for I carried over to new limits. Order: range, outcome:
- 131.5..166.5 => 2.92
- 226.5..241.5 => 3.1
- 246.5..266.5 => 3.07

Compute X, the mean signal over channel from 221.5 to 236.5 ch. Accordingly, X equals 3.14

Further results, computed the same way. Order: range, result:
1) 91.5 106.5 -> 3.13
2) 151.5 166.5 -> 3.02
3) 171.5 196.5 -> 3.05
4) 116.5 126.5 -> 3.01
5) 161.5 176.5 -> 2.96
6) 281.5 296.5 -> 3.12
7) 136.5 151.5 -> 3.1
